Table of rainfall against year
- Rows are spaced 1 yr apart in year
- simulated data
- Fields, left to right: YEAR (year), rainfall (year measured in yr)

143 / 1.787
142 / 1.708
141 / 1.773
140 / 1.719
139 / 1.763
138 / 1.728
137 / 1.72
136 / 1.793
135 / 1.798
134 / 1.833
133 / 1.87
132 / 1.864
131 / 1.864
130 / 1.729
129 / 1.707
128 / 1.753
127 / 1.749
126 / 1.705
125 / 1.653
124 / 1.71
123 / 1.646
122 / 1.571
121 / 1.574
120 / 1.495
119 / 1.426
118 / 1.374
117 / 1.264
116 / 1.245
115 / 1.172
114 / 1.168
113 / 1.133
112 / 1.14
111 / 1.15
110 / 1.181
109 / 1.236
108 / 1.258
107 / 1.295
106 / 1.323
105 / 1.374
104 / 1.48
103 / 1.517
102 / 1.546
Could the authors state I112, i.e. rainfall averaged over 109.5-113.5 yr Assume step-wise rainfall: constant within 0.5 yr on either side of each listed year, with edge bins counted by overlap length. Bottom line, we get 1.15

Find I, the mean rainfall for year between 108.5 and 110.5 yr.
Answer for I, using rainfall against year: 1.21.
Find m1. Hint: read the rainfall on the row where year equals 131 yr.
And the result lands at 1.864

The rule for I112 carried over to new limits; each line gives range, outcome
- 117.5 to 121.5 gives 1.47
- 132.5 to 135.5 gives 1.83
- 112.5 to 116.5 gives 1.18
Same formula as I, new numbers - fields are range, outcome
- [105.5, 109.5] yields 1.28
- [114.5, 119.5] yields 1.3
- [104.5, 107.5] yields 1.33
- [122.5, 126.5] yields 1.68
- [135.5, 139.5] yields 1.75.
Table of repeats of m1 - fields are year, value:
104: 1.48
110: 1.181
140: 1.719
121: 1.574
